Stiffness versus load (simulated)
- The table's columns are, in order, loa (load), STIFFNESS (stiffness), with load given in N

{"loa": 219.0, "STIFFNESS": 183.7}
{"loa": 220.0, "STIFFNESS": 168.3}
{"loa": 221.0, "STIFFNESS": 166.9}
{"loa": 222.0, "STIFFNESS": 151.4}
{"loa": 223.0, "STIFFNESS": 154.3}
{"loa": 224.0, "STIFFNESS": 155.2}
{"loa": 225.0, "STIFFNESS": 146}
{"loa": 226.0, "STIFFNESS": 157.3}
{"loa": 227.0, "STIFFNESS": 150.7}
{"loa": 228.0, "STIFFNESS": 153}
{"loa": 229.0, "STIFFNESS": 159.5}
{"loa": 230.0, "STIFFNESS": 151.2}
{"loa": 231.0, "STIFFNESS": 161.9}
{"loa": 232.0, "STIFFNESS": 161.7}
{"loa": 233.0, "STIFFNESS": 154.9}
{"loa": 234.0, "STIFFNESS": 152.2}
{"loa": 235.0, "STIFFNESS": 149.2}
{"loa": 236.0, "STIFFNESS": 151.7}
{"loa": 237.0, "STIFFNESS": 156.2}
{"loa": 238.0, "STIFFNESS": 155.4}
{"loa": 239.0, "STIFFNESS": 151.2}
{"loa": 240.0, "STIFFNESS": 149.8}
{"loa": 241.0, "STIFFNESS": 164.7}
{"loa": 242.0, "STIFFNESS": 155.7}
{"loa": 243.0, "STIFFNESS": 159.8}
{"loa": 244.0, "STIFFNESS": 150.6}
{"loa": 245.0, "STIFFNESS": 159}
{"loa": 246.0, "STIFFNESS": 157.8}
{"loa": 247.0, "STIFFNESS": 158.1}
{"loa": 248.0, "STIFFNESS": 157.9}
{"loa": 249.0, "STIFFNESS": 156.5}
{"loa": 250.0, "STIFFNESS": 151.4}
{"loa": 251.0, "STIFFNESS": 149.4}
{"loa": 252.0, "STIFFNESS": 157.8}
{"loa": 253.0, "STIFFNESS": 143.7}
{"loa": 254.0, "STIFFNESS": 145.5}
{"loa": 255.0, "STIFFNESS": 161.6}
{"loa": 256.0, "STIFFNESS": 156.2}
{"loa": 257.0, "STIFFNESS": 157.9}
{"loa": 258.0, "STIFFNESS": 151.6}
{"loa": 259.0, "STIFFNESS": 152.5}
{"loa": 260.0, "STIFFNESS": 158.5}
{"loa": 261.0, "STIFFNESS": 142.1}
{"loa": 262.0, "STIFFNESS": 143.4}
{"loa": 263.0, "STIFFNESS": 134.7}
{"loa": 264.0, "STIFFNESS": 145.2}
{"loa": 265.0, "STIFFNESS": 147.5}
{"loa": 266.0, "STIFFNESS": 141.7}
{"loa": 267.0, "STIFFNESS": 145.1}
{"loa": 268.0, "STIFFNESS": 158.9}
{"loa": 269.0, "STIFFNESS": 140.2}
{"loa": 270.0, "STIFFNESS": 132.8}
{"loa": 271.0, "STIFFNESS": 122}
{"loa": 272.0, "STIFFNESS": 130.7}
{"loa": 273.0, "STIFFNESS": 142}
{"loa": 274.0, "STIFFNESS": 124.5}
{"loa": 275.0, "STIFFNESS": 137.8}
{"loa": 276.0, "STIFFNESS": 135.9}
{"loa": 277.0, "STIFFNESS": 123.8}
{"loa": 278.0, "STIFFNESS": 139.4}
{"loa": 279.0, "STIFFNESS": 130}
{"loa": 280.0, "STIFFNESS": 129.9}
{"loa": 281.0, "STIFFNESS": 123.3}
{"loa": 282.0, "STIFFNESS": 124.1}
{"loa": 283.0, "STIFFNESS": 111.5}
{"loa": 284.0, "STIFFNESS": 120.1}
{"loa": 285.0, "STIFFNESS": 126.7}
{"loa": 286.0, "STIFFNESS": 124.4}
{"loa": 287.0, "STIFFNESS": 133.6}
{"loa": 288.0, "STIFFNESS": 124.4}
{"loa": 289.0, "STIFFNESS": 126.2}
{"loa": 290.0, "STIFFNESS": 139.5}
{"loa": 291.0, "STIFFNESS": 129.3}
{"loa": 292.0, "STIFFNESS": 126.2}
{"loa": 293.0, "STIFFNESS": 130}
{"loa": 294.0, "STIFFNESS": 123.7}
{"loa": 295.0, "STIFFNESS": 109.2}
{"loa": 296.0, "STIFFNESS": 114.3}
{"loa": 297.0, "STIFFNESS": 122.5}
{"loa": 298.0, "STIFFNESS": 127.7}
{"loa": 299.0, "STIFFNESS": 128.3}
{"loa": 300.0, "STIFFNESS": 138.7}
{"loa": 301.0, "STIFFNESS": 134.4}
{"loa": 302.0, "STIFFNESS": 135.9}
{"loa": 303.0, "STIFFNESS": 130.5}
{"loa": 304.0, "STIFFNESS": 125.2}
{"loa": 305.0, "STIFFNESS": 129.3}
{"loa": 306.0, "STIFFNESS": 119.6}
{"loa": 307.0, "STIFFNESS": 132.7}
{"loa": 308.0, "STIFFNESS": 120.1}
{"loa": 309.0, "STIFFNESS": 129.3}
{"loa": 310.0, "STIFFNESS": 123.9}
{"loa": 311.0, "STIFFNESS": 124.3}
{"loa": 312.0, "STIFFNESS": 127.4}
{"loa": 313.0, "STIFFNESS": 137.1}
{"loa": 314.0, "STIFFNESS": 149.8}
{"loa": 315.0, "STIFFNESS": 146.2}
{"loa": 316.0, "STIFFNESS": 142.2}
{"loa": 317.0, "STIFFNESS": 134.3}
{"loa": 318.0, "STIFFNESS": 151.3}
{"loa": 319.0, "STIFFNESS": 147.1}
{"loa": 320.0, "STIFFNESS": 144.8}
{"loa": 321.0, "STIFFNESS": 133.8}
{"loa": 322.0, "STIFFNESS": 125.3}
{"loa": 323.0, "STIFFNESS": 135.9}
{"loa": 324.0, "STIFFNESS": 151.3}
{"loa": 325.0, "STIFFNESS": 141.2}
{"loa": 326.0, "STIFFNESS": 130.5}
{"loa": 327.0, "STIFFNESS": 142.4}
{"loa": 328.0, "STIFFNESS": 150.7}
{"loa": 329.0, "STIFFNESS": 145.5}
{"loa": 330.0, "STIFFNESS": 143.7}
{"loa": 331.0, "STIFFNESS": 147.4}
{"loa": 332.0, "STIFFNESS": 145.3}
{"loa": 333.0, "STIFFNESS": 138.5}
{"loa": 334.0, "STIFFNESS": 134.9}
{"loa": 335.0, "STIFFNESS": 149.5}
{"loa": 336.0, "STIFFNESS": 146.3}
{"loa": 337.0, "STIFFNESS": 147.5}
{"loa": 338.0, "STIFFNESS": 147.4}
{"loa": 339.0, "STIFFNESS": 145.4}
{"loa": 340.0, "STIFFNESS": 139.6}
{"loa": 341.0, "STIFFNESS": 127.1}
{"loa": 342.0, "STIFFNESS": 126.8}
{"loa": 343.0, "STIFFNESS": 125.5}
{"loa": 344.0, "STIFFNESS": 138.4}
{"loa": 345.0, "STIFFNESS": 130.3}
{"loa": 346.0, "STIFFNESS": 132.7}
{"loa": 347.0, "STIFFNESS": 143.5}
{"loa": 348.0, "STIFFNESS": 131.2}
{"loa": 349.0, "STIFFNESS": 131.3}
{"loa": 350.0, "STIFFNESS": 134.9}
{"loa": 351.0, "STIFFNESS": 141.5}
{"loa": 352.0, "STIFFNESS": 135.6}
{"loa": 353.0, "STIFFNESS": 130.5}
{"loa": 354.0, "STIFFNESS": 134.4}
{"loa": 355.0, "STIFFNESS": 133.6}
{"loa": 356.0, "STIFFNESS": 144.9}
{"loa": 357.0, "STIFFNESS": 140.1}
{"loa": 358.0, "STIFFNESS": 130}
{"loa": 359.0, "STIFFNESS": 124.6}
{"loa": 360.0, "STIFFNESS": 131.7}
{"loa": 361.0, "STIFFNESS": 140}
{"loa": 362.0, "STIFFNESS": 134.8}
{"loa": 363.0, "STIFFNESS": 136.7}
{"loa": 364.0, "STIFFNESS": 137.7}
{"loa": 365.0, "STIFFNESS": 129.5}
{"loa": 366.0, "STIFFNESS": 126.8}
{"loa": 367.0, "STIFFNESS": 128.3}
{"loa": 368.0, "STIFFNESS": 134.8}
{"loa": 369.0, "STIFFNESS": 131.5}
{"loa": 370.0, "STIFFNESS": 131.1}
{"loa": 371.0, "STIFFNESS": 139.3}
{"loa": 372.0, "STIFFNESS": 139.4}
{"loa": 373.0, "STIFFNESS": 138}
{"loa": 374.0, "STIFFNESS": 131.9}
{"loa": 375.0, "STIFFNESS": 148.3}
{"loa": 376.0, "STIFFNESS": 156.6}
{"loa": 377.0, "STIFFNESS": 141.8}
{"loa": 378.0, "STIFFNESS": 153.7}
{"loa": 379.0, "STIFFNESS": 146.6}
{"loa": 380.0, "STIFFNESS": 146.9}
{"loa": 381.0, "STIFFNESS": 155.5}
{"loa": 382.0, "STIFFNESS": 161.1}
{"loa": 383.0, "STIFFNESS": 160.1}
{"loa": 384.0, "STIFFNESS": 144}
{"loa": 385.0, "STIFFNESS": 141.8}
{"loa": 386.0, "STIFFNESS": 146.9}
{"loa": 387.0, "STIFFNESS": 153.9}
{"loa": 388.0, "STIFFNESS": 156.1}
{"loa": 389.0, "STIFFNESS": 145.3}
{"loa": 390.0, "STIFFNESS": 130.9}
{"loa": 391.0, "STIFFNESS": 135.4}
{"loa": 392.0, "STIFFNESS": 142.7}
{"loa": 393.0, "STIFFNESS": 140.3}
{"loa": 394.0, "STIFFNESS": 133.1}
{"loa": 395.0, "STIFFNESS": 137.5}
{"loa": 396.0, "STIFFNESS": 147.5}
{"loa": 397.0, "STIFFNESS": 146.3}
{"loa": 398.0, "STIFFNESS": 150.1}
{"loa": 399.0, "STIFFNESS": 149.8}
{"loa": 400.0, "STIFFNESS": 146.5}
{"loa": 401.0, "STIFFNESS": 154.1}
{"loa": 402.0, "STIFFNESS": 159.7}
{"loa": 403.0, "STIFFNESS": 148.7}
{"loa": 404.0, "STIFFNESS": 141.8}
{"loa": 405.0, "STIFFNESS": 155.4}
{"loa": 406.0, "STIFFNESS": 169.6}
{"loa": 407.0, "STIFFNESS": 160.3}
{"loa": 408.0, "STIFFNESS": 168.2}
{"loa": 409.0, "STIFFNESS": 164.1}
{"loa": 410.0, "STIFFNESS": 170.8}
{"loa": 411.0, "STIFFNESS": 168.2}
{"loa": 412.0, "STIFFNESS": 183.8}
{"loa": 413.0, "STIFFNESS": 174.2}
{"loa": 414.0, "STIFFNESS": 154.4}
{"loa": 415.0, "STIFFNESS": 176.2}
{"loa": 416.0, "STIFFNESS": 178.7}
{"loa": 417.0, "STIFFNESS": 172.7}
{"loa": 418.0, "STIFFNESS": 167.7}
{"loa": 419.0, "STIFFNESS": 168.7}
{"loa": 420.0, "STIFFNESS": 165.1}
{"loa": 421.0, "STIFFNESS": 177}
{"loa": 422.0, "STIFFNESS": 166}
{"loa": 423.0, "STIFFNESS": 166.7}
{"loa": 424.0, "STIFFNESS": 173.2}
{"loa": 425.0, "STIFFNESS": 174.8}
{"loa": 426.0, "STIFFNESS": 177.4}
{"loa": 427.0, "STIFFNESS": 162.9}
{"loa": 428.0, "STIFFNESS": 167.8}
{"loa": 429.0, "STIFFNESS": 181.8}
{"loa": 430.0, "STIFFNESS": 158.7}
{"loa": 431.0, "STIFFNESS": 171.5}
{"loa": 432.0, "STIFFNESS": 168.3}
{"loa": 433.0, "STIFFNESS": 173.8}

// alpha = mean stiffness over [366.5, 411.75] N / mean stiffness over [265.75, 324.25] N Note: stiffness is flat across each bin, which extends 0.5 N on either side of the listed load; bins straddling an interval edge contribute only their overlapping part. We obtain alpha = 1.1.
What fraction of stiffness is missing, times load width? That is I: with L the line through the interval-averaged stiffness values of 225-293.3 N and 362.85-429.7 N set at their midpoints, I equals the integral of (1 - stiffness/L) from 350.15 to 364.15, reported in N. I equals 1.4 N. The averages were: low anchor 144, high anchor 153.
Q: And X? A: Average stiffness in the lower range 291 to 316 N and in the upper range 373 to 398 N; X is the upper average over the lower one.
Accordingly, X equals 1.13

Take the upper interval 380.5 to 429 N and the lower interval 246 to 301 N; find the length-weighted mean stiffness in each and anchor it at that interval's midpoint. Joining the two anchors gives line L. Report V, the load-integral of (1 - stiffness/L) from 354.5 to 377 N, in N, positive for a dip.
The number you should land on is 2.4 N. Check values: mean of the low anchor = 137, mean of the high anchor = 158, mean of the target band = 136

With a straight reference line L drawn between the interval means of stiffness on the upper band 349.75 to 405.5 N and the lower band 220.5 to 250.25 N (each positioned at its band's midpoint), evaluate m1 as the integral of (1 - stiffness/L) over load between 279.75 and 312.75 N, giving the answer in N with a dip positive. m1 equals 5.1 N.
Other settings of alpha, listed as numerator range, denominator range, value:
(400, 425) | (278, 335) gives 1.25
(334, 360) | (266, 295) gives 1.05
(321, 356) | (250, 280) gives 0.97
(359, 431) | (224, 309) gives 1.08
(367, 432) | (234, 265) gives 1.02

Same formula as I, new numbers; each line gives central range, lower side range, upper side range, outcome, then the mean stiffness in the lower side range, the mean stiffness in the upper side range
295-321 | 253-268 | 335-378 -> 1.92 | 149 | 137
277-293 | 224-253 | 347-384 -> 2.34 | 155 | 139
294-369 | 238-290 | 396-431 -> 8.56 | 143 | 165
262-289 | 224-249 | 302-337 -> 2.62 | 155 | 138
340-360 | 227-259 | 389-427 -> 3.05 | 155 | 159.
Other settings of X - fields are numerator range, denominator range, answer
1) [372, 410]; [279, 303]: 1.18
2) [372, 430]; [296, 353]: 1.15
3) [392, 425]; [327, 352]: 1.15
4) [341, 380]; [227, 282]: 0.92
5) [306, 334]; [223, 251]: 0.89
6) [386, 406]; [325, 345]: 1.04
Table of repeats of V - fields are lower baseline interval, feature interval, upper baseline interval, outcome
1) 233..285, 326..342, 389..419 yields 0.9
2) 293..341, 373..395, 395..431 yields 1.3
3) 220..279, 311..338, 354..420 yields 1.3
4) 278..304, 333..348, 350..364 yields -0.5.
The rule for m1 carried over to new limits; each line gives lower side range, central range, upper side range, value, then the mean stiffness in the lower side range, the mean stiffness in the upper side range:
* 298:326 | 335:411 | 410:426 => 6.36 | 135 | 171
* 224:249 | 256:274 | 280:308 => -0.35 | 155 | 126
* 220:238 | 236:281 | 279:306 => -1.51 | 155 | 126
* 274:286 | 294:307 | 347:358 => 0.33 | 127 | 136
